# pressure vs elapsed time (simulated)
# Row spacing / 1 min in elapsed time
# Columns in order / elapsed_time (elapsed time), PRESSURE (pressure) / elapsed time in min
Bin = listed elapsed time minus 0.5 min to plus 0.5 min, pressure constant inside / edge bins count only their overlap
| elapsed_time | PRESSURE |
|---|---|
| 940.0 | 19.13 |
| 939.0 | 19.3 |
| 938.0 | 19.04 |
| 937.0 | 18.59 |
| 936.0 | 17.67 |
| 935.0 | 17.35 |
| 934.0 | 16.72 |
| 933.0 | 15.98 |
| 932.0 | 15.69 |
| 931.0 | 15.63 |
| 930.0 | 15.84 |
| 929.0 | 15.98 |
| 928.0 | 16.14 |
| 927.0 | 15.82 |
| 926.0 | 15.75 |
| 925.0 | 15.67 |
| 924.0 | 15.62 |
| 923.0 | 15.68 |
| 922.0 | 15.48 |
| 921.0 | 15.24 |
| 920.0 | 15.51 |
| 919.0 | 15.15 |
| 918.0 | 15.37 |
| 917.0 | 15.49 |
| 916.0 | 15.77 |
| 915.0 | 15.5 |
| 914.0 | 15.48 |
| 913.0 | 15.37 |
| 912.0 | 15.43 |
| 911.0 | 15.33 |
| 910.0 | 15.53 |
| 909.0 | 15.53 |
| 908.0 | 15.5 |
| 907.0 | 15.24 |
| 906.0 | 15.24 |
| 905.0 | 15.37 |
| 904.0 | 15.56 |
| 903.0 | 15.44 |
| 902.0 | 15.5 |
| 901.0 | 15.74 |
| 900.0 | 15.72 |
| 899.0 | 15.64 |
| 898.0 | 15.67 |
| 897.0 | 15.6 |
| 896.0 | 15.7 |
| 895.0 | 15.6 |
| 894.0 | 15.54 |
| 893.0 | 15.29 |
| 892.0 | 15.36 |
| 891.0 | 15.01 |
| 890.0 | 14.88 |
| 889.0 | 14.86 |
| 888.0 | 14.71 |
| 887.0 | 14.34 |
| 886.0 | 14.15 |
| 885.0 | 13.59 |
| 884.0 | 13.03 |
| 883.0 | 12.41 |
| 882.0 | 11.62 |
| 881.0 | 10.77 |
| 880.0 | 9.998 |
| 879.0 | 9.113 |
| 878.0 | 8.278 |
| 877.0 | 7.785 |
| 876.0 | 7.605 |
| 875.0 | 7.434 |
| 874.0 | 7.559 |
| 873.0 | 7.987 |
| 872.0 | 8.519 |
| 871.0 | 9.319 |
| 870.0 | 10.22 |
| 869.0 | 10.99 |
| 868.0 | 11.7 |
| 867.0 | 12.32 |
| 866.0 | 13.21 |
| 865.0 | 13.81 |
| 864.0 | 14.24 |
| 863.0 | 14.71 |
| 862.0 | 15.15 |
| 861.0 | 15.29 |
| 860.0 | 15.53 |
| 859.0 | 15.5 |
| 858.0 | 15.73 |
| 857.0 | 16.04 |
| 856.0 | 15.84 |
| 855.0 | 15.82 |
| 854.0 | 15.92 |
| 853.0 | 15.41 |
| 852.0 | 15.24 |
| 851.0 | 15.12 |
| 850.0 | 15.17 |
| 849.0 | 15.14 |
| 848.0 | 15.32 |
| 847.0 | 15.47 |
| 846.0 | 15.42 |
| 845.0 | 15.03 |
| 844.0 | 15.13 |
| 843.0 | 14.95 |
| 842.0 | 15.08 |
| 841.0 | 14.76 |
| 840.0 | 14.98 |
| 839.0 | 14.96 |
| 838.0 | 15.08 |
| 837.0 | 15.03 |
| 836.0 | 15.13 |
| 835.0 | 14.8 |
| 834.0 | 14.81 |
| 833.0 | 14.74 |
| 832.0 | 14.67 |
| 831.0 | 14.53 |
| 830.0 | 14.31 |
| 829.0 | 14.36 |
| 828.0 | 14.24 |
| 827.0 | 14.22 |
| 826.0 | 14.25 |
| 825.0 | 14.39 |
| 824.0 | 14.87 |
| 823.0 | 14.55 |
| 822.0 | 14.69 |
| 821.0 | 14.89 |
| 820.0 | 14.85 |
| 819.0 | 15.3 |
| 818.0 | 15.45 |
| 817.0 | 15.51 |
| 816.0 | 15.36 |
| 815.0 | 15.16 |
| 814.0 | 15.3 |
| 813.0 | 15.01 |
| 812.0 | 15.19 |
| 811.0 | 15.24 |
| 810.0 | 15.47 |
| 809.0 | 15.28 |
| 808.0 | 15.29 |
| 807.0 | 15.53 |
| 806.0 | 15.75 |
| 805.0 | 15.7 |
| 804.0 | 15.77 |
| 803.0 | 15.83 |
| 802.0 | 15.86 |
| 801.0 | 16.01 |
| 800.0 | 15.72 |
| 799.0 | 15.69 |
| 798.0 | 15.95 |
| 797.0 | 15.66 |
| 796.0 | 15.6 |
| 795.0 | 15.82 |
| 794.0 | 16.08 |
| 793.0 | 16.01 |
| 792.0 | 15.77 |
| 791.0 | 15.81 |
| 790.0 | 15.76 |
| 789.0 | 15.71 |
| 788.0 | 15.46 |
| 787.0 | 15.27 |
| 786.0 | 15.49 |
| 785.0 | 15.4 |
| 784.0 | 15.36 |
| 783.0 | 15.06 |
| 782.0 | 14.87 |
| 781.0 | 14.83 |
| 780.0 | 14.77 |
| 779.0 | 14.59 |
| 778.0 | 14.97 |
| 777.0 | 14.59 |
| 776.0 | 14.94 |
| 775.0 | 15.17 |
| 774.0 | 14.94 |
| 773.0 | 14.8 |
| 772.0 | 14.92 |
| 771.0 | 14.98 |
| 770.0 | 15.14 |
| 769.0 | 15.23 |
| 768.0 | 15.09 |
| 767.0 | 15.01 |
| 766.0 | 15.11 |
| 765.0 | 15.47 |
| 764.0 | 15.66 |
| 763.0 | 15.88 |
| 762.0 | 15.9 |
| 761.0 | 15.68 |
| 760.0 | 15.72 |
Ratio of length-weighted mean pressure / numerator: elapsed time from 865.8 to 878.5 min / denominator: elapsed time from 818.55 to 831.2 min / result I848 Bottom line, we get 0.64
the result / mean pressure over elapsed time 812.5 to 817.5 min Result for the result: 15.3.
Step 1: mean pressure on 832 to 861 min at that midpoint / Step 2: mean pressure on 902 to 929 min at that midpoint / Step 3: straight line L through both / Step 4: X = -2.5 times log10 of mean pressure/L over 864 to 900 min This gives 0.24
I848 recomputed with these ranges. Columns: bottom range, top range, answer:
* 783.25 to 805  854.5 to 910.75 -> 0.86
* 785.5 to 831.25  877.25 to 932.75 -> 0.97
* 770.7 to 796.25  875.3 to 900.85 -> 0.87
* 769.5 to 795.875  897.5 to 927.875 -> 1.02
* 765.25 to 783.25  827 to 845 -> 0.99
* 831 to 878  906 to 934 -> 1.14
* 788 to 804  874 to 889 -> 0.70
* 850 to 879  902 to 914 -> 1.23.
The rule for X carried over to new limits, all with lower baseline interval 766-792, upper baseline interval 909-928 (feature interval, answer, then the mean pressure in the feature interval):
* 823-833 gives 0.06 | 14.4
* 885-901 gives 0.02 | 15.2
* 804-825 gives 0.00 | 15.2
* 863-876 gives 0.40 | 10.7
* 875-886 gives 0.42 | 10.5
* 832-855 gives 0.01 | 15.1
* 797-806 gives -0.04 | 15.8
